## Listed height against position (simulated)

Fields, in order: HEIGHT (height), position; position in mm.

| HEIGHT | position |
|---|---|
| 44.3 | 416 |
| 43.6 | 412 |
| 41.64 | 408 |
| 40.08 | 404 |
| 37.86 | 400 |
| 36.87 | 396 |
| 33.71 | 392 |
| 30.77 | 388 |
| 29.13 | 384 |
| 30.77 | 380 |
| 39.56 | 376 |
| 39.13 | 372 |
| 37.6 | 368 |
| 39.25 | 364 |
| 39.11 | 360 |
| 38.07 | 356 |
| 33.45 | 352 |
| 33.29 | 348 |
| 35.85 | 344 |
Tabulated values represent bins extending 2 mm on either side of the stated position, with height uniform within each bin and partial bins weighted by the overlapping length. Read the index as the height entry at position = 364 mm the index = 39.25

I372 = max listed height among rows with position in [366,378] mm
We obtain 39.56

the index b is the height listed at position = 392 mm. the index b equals 33.71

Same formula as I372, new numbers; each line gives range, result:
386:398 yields 36.87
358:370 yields 39.25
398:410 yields 41.64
